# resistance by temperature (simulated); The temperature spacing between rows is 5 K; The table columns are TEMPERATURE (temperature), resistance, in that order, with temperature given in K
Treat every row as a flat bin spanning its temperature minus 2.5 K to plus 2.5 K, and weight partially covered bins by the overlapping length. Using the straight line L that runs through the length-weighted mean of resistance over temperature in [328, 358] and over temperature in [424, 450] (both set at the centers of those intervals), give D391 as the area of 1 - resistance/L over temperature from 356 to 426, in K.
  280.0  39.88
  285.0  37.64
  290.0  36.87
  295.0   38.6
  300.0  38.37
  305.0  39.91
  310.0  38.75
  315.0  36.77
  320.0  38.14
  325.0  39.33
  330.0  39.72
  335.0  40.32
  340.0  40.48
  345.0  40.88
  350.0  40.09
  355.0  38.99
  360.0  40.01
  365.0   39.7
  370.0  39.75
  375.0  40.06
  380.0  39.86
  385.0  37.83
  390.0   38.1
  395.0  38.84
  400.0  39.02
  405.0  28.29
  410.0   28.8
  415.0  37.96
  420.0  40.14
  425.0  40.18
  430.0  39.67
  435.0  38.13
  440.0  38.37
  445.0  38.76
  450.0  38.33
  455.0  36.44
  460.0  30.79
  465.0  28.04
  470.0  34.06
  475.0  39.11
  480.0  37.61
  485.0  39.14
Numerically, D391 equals 3.1 K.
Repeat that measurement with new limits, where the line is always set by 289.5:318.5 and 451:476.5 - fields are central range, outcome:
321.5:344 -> -1.48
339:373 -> -2.90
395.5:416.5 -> 0.94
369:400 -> -2.61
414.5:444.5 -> -3.80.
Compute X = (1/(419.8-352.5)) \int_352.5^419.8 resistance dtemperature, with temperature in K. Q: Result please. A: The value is 37.6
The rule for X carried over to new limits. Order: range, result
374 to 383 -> 39.8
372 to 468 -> 36.7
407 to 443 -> 37.5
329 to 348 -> 40.4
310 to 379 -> 39.5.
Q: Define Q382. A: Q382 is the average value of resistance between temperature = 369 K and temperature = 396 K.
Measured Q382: 39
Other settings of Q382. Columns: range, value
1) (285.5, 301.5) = 37.9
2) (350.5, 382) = 39.7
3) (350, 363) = 39.6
